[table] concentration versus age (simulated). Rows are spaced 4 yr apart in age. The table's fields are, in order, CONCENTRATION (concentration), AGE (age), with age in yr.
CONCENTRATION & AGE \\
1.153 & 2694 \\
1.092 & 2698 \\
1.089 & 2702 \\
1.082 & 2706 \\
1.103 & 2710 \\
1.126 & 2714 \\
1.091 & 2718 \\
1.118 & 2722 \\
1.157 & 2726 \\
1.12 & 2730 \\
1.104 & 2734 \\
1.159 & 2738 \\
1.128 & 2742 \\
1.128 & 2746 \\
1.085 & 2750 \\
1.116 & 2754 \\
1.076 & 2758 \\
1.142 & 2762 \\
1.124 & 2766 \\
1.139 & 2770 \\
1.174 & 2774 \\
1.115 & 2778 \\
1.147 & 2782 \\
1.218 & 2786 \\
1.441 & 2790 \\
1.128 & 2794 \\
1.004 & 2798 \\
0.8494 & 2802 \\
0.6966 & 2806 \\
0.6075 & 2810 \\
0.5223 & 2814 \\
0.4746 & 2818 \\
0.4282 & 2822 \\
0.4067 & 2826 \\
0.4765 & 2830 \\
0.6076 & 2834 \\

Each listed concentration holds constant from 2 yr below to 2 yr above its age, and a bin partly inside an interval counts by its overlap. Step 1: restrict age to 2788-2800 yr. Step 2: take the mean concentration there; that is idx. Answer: 1.19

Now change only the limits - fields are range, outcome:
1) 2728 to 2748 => 1.13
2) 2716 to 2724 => 1.1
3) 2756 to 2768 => 1.11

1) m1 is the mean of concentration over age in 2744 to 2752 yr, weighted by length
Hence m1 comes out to 1.11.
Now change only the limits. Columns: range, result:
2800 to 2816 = 0.669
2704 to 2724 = 1.1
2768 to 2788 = 1.16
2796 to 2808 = 0.85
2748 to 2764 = 1.1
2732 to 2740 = 1.13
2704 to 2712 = 1.09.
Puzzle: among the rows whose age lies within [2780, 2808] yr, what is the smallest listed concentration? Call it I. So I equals 0.6966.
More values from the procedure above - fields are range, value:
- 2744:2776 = 1.076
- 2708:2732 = 1.091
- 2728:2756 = 1.085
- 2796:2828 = 0.4067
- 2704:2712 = 1.082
